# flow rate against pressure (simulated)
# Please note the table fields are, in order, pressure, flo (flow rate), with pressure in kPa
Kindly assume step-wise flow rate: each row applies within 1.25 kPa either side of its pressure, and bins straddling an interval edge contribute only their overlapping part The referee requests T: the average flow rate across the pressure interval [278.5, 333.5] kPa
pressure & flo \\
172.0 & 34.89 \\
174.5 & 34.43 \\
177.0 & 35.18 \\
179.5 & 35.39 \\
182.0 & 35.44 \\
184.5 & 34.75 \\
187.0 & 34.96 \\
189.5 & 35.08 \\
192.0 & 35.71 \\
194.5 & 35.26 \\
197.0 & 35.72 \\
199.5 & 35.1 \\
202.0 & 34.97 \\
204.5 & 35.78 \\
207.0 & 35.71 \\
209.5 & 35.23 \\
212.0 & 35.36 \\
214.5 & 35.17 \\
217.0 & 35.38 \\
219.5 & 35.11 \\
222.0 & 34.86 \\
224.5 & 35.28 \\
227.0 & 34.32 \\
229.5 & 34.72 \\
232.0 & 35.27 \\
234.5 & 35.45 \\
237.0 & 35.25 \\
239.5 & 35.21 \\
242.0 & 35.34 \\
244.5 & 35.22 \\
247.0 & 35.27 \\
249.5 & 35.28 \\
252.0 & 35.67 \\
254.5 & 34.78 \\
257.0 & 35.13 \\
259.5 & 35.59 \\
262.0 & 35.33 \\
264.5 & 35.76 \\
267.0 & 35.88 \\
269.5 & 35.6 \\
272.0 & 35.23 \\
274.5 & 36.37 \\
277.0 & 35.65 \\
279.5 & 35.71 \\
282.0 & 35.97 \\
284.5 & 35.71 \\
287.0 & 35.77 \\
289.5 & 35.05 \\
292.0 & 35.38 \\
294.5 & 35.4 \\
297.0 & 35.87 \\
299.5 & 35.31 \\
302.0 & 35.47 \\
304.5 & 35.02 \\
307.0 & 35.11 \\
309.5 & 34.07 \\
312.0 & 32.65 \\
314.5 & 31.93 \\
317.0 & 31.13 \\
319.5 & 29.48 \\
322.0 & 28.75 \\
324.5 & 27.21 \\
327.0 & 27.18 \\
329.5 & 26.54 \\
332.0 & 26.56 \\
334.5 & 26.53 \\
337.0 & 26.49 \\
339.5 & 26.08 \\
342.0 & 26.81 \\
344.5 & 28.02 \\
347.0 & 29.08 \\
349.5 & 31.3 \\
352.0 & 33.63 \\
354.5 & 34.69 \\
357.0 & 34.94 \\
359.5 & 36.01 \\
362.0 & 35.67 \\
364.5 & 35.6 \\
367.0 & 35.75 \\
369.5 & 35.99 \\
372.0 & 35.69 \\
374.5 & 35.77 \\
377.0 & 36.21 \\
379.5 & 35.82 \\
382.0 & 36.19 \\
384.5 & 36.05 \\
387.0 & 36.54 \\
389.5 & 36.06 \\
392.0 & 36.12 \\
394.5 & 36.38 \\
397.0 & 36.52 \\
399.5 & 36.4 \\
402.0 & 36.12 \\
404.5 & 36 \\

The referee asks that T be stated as 32.7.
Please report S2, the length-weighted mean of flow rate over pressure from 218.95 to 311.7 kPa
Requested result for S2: 35.3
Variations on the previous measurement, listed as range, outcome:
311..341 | 28.3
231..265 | 35.3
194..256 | 35.2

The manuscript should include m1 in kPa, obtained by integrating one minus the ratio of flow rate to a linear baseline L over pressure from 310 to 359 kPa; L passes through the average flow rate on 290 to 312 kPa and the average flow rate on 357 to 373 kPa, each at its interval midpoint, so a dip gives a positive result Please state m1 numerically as 8.0 kPa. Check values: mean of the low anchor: 35.1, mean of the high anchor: 35.7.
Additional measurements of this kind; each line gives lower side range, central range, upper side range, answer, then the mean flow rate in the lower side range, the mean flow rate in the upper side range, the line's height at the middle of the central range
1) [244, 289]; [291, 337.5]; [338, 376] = 3.8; 35.5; 33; 34.2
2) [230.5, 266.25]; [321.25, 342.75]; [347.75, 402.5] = 5.2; 35.3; 35.5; 35.5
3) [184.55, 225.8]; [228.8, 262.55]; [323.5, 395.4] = -0.7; 35.3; 32.6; 34.6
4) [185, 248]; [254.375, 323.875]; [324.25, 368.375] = -4.1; 35.2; 30.5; 32.6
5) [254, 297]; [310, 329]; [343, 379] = 2.7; 35.6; 34.2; 34.8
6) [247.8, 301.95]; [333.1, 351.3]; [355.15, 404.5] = 4.0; 35.5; 36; 35.8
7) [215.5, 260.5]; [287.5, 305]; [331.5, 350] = -2.6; 35.2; 27.5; 30.8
